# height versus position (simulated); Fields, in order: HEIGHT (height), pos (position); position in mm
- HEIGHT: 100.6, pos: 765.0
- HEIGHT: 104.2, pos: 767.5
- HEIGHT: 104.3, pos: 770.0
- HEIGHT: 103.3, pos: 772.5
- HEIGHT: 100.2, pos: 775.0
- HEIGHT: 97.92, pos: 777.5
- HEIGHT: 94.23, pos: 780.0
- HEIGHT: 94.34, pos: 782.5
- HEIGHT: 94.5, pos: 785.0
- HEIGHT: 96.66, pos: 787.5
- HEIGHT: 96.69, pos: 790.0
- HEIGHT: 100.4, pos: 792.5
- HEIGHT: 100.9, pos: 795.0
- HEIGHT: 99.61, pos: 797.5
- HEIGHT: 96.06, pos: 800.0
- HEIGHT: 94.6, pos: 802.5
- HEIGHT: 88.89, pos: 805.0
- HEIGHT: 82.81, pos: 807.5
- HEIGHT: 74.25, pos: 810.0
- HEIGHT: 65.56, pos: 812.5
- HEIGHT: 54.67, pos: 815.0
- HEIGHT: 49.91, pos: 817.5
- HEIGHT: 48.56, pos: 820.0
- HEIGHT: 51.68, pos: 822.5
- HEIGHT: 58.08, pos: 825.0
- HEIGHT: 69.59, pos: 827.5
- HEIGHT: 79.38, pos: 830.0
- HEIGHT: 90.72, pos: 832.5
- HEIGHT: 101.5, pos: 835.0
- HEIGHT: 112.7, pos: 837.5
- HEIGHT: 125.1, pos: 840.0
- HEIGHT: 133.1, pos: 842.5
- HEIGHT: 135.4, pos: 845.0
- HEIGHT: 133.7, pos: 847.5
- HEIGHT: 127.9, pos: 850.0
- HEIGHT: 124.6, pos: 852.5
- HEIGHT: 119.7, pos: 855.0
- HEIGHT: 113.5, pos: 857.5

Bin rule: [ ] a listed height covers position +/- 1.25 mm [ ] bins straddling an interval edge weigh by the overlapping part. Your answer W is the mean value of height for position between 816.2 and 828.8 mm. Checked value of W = 55.7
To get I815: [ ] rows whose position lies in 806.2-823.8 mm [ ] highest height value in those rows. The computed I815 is 82.81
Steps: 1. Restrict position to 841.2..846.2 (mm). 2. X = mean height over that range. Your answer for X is 134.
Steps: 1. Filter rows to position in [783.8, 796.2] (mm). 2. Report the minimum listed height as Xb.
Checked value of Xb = 94.5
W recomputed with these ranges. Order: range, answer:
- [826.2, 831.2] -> 74.3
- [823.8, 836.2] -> 79.9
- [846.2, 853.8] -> 129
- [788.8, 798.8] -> 99.4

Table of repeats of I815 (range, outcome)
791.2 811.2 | 100.9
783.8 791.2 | 96.69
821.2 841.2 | 125.1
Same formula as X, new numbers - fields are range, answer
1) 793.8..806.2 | 96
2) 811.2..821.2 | 54.8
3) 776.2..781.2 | 96.1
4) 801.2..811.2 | 85.2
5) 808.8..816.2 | 64.8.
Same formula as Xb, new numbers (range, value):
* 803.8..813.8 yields 65.56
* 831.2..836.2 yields 90.72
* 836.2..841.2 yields 112.7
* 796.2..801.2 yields 96.06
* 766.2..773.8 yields 103.3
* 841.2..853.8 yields 124.6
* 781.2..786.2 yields 94.34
